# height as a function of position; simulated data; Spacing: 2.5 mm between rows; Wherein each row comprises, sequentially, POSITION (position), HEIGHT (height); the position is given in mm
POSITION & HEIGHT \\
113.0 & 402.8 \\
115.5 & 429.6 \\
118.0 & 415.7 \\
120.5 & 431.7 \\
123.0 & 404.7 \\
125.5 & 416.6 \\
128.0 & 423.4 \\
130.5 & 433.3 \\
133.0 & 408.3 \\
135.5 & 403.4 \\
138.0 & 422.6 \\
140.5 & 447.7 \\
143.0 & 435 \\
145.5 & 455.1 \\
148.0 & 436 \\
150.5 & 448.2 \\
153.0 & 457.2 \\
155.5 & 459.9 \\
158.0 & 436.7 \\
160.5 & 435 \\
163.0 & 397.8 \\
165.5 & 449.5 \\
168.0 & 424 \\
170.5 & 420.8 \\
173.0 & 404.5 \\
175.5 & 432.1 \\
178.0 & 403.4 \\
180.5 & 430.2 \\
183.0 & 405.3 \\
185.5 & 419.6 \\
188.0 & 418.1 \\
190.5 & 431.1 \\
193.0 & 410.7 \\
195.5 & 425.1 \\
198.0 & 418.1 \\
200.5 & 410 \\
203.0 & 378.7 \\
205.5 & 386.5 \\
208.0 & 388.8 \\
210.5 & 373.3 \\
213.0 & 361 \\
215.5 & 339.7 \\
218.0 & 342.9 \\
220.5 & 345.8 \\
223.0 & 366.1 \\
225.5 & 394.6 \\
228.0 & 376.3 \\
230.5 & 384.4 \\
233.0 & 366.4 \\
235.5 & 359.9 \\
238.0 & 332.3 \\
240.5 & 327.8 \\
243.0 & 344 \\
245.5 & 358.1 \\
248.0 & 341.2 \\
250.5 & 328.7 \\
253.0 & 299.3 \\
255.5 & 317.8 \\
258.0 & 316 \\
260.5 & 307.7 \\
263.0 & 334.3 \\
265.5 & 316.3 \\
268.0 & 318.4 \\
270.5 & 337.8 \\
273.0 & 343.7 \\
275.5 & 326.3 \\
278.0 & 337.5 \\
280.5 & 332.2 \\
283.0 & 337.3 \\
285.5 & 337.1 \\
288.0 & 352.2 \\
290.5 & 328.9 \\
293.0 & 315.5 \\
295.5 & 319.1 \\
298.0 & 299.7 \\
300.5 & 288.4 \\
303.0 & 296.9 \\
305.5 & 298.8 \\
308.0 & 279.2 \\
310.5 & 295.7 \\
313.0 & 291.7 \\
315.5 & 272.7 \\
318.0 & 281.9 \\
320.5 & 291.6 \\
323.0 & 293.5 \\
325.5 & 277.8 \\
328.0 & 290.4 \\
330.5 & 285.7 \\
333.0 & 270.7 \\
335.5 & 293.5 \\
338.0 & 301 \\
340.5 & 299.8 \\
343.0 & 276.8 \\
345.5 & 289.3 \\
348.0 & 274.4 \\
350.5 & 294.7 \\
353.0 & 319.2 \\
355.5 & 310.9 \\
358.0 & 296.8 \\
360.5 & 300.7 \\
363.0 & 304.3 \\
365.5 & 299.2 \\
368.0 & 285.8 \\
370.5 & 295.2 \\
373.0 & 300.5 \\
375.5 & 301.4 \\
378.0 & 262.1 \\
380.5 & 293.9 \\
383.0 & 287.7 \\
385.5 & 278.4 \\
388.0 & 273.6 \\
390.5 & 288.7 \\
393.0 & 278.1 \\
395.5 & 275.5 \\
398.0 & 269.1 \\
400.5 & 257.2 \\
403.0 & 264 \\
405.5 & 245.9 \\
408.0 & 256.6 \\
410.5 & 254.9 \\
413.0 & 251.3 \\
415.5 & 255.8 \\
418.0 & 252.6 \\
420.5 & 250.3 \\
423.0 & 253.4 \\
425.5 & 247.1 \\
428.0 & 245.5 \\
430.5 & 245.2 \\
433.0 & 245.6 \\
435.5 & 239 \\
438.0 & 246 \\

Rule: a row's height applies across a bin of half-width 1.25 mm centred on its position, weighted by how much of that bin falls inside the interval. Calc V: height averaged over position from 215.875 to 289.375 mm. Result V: 341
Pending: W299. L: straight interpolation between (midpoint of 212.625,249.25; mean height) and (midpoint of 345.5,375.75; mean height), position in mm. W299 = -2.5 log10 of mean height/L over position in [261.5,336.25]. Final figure 0.06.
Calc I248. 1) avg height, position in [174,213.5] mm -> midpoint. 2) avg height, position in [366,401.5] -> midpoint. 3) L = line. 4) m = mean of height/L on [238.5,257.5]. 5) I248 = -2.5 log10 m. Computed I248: 0.13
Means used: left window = 407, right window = 282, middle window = 330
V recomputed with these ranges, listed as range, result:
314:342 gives 287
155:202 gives 422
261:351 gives 305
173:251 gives 382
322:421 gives 282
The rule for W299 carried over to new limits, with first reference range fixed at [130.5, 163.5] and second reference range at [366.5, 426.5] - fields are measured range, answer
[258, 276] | 0.10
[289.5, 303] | 0.09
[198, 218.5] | 0.05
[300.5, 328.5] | 0.13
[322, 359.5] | 0.05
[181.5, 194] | -0.02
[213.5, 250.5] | 0.07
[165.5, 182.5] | -0.01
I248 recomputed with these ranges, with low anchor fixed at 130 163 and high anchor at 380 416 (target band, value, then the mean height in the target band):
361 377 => -0.04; 297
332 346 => 0.07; 289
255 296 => 0.07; 328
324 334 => 0.12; 282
